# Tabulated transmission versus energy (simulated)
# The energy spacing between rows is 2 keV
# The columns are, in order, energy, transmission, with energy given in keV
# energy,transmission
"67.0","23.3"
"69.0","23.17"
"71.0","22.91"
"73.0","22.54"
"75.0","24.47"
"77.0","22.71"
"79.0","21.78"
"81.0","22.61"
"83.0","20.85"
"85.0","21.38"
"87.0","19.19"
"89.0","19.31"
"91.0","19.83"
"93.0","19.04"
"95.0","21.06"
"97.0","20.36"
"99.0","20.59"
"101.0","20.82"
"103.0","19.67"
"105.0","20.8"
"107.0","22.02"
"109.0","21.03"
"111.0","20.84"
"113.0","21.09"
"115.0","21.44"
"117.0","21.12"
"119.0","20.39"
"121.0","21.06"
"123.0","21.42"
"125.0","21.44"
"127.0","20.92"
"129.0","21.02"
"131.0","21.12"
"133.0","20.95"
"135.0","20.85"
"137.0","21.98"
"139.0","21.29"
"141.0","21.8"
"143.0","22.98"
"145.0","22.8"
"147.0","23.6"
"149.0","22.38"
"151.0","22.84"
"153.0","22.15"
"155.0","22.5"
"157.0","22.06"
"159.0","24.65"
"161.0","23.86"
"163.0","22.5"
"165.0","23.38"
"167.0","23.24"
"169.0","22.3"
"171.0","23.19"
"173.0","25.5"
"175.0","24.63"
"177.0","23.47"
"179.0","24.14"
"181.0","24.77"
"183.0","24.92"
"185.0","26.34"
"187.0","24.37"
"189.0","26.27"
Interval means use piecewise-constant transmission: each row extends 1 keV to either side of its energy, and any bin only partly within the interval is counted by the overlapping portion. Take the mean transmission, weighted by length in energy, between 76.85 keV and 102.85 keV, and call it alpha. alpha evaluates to 20.6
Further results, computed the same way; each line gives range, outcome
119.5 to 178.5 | 22.5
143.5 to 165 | 23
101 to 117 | 21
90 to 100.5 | 20.2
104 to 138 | 21.1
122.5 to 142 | 21.3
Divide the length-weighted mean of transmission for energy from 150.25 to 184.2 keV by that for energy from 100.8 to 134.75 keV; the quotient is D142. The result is 1.12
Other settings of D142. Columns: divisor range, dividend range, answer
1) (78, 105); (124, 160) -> 1.08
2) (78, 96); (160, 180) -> 1.15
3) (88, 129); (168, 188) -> 1.18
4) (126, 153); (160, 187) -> 1.10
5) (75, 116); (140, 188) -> 1.12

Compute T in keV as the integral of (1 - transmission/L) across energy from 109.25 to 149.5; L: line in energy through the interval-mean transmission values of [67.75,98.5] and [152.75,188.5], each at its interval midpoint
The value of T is 2.1 keV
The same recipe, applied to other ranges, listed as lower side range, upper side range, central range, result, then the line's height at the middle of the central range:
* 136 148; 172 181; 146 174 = 0.39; 23.5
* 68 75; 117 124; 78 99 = 1.71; 22.4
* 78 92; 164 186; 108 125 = 0.66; 21.9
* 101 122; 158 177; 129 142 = 0.47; 22.1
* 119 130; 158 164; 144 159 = 0.16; 23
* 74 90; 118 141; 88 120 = 1.16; 21.4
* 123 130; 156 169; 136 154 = -0.17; 22.2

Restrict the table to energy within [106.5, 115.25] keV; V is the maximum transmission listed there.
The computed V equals 22.02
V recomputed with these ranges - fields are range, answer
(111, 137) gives 21.98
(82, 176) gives 25.5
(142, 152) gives 23.6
